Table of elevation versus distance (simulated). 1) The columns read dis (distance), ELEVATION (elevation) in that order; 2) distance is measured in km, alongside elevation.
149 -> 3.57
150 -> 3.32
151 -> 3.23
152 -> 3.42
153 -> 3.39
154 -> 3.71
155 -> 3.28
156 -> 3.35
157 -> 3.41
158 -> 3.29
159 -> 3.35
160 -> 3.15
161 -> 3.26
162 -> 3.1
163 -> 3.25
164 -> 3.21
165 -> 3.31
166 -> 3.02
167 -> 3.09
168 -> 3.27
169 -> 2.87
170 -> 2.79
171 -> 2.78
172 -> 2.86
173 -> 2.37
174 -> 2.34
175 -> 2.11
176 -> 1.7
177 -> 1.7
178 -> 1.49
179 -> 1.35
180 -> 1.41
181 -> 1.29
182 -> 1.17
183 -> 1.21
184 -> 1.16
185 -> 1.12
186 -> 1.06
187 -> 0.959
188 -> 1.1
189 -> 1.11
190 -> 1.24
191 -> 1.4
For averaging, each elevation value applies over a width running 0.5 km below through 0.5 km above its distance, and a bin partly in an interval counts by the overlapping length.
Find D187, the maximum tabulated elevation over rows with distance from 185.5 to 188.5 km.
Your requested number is 1.1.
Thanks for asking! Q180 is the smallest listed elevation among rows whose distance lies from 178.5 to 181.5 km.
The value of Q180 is 1.29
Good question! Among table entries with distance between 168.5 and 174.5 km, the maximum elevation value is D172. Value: 2.87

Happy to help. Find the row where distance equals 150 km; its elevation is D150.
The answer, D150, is 3.32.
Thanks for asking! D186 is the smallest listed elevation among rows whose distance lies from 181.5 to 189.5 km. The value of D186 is 0.959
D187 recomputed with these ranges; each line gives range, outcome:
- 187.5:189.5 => 1.11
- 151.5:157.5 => 3.71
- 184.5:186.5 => 1.12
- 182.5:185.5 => 1.21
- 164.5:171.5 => 3.31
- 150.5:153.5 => 3.42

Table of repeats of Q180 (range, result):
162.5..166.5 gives 3.02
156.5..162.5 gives 3.1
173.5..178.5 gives 1.49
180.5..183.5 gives 1.17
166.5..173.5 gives 2.37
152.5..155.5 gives 3.28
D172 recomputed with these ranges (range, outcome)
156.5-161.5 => 3.41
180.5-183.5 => 1.29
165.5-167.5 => 3.09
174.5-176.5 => 2.11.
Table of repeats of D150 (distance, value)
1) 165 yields 3.31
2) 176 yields 1.7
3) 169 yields 2.87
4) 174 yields 2.34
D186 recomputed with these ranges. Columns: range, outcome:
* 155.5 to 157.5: 3.35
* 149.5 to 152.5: 3.23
